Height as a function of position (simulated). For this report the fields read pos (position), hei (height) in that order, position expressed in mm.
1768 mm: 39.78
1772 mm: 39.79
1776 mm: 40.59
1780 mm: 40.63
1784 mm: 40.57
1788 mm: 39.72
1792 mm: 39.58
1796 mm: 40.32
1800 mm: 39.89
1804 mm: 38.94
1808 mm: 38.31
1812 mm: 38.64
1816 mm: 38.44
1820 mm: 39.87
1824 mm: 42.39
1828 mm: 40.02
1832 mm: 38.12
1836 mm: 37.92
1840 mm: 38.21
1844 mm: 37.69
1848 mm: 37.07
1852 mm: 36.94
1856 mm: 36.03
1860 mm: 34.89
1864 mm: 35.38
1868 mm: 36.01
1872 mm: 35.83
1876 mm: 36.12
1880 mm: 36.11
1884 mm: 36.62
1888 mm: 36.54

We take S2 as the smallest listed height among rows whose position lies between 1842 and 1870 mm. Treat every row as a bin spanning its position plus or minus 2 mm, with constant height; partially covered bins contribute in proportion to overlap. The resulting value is 34.89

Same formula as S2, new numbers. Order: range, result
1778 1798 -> 39.58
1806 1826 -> 38.31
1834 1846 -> 37.69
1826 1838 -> 37.92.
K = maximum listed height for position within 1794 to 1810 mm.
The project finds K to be 40.32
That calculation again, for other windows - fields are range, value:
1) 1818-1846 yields 42.39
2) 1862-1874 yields 36.01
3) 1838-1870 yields 38.21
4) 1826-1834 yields 40.02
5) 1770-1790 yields 40.63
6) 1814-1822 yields 39.87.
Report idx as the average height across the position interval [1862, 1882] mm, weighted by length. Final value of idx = 35.9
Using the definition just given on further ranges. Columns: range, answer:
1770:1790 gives 40.3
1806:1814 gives 38.5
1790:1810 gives 39.4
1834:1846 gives 37.9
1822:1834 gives 40.2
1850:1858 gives 36.5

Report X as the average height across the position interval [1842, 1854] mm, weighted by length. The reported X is 37.2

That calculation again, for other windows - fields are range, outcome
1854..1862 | 35.5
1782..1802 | 40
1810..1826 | 39.8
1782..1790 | 40.1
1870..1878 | 36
